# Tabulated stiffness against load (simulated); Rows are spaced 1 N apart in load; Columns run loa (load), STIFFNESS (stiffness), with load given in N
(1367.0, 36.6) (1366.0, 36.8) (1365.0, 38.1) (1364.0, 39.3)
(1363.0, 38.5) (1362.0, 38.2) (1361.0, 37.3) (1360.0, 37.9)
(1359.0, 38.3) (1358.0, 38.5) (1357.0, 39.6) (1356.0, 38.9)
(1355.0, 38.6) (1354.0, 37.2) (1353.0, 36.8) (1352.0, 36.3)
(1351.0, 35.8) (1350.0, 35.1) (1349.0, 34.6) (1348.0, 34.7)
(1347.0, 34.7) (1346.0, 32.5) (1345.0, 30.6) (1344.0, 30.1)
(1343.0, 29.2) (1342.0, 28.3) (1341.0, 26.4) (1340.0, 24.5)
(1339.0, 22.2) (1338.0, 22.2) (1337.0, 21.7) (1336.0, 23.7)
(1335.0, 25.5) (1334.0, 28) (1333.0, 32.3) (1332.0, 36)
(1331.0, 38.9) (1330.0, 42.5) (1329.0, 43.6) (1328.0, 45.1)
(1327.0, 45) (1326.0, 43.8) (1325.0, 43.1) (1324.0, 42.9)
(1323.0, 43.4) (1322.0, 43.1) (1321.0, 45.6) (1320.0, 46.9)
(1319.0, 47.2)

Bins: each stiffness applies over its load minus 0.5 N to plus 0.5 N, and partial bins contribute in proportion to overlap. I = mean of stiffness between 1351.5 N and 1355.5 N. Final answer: 37.2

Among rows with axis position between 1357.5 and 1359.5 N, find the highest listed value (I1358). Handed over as 38.5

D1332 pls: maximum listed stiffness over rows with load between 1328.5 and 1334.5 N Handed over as 43.6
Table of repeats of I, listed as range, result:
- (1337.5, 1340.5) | 23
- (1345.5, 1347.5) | 33.6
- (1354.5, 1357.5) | 39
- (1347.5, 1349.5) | 34.7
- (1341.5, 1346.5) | 30.1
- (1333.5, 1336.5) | 25.7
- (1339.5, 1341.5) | 25.4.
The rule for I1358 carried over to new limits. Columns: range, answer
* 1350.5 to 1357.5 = 39.6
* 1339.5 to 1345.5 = 30.6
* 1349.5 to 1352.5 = 36.3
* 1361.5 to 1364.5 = 39.3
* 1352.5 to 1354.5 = 37.2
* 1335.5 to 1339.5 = 23.7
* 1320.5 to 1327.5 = 45.6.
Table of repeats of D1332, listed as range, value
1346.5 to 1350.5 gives 35.1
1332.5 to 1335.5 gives 32.3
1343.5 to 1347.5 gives 34.7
